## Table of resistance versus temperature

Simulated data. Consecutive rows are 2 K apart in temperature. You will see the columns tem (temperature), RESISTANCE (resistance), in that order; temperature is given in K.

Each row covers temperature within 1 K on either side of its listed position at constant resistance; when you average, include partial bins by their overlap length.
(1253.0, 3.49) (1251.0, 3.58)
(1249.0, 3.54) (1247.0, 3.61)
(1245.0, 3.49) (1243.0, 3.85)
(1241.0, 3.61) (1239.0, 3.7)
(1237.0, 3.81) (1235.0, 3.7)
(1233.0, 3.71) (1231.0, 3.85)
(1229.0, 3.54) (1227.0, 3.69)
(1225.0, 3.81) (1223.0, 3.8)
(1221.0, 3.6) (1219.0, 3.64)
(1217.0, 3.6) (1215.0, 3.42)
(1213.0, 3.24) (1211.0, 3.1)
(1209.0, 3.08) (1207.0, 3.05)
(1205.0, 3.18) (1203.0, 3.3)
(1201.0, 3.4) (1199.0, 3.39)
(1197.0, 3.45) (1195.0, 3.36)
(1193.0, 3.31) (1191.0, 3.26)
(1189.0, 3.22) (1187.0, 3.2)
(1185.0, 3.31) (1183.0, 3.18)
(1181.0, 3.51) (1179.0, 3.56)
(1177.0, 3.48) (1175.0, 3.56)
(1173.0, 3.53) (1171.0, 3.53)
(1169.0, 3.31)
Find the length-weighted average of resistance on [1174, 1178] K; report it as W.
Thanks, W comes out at 3.52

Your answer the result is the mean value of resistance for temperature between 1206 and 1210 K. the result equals 3.06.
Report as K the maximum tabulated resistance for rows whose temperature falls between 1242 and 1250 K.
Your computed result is 3.85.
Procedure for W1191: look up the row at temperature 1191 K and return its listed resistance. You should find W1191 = 3.26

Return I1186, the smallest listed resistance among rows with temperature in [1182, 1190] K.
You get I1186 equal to 3.18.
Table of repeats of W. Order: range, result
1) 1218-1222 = 3.62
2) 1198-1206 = 3.32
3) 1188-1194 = 3.26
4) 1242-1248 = 3.65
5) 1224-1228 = 3.75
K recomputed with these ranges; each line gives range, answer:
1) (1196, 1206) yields 3.45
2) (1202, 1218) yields 3.6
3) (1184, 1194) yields 3.31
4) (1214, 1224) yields 3.8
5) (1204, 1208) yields 3.18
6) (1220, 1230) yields 3.81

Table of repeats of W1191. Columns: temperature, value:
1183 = 3.18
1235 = 3.7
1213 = 3.24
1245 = 3.49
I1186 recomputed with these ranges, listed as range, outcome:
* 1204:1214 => 3.05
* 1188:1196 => 3.22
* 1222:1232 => 3.54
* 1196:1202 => 3.39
